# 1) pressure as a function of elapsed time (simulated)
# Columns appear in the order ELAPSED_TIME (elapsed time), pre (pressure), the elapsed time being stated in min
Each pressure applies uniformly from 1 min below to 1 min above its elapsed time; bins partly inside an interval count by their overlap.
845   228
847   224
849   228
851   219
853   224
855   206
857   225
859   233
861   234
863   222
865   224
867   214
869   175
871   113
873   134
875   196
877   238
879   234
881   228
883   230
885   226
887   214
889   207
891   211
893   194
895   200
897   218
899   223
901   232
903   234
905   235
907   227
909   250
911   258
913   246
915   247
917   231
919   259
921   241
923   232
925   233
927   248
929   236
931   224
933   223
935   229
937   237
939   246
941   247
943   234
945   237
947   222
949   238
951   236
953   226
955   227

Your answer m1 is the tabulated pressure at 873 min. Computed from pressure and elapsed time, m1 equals 134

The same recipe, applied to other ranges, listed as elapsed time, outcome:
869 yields 175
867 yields 214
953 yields 226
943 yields 234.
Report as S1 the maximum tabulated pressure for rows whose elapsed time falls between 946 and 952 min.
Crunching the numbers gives 238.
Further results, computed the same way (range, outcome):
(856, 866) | 234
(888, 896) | 211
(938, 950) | 247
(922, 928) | 248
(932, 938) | 237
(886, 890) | 214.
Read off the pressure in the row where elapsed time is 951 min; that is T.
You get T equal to 236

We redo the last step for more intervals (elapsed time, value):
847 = 224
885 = 226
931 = 224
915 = 247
